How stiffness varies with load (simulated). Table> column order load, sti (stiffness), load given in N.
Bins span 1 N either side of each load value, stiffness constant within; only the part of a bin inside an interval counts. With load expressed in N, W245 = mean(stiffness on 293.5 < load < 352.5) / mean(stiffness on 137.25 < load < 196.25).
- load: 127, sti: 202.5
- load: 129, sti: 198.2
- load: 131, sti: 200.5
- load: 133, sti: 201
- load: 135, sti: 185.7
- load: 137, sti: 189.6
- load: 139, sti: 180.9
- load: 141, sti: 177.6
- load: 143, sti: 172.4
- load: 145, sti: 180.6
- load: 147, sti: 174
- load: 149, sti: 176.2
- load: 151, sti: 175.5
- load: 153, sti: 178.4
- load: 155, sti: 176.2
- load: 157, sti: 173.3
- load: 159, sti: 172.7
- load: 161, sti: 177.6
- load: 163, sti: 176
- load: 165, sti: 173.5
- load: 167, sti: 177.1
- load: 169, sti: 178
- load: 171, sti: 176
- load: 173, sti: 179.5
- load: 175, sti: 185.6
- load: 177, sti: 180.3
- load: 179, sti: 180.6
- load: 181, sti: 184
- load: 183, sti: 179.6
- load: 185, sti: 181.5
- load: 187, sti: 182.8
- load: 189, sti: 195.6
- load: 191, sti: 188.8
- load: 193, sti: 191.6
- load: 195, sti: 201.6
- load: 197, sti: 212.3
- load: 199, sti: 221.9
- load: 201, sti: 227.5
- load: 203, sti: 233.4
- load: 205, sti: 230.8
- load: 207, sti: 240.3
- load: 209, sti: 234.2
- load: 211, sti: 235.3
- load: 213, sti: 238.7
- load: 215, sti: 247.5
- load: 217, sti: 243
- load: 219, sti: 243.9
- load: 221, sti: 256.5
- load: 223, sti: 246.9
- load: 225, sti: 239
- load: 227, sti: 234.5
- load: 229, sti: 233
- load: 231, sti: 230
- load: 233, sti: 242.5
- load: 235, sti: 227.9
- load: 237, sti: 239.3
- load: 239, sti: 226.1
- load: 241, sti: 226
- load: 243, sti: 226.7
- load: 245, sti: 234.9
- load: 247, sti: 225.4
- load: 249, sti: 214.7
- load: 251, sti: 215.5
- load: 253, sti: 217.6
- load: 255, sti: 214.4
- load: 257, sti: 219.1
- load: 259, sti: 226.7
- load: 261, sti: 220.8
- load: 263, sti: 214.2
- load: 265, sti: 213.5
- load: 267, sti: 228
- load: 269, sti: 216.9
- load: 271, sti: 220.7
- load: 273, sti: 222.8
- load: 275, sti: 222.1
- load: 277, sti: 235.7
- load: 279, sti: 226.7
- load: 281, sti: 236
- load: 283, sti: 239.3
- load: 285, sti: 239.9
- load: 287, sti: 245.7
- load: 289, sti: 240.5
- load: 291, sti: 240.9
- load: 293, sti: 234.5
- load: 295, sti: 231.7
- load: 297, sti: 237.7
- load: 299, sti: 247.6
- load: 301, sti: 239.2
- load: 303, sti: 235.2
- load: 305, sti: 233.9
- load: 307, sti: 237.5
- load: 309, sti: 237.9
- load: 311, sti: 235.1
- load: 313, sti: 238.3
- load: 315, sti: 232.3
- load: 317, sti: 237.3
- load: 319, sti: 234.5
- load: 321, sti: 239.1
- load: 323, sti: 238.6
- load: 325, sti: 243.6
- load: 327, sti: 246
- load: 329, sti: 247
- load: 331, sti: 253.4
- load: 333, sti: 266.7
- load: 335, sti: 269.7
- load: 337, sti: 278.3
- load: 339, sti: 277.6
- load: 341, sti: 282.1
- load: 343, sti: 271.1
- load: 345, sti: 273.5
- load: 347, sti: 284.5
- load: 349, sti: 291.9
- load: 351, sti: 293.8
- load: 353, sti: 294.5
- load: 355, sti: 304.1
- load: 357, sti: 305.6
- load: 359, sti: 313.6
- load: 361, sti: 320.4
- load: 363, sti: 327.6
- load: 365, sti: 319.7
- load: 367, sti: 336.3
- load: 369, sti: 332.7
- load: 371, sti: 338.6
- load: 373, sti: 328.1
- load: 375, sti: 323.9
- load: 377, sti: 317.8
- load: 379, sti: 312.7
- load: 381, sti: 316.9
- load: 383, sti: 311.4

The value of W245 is 1.40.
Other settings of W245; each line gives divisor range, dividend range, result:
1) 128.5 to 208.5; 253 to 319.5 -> 1.22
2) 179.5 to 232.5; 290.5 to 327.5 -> 1.08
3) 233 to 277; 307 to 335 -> 1.09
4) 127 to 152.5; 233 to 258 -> 1.21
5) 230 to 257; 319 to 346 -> 1.15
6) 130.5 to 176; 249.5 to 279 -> 1.23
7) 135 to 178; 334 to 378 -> 1.71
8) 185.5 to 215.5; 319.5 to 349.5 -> 1.21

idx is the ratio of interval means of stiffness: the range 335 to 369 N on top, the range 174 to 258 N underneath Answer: 1.4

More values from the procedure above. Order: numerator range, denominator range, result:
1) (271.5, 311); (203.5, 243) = 0.99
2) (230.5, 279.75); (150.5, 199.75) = 1.22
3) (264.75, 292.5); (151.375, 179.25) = 1.30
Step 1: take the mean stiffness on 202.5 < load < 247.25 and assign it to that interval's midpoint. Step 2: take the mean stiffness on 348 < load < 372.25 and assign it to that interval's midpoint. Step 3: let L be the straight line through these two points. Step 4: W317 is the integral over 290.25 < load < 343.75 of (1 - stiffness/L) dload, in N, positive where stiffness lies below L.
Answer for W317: 7.99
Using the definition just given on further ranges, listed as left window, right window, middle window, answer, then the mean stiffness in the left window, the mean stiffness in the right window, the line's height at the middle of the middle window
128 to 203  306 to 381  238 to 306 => 4.00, 186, 281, 243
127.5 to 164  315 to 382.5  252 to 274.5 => 2.18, 182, 288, 243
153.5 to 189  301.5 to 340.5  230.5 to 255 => -1.79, 179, 247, 211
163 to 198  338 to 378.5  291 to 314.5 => 2.76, 185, 307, 269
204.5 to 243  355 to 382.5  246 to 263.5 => 2.51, 237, 322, 255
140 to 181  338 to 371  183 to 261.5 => -2.72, 177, 303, 217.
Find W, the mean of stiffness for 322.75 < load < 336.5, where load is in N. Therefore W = 254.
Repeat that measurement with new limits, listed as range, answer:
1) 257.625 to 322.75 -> 233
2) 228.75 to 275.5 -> 224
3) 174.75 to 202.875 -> 195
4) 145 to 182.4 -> 178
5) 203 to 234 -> 240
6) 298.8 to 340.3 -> 246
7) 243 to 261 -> 221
